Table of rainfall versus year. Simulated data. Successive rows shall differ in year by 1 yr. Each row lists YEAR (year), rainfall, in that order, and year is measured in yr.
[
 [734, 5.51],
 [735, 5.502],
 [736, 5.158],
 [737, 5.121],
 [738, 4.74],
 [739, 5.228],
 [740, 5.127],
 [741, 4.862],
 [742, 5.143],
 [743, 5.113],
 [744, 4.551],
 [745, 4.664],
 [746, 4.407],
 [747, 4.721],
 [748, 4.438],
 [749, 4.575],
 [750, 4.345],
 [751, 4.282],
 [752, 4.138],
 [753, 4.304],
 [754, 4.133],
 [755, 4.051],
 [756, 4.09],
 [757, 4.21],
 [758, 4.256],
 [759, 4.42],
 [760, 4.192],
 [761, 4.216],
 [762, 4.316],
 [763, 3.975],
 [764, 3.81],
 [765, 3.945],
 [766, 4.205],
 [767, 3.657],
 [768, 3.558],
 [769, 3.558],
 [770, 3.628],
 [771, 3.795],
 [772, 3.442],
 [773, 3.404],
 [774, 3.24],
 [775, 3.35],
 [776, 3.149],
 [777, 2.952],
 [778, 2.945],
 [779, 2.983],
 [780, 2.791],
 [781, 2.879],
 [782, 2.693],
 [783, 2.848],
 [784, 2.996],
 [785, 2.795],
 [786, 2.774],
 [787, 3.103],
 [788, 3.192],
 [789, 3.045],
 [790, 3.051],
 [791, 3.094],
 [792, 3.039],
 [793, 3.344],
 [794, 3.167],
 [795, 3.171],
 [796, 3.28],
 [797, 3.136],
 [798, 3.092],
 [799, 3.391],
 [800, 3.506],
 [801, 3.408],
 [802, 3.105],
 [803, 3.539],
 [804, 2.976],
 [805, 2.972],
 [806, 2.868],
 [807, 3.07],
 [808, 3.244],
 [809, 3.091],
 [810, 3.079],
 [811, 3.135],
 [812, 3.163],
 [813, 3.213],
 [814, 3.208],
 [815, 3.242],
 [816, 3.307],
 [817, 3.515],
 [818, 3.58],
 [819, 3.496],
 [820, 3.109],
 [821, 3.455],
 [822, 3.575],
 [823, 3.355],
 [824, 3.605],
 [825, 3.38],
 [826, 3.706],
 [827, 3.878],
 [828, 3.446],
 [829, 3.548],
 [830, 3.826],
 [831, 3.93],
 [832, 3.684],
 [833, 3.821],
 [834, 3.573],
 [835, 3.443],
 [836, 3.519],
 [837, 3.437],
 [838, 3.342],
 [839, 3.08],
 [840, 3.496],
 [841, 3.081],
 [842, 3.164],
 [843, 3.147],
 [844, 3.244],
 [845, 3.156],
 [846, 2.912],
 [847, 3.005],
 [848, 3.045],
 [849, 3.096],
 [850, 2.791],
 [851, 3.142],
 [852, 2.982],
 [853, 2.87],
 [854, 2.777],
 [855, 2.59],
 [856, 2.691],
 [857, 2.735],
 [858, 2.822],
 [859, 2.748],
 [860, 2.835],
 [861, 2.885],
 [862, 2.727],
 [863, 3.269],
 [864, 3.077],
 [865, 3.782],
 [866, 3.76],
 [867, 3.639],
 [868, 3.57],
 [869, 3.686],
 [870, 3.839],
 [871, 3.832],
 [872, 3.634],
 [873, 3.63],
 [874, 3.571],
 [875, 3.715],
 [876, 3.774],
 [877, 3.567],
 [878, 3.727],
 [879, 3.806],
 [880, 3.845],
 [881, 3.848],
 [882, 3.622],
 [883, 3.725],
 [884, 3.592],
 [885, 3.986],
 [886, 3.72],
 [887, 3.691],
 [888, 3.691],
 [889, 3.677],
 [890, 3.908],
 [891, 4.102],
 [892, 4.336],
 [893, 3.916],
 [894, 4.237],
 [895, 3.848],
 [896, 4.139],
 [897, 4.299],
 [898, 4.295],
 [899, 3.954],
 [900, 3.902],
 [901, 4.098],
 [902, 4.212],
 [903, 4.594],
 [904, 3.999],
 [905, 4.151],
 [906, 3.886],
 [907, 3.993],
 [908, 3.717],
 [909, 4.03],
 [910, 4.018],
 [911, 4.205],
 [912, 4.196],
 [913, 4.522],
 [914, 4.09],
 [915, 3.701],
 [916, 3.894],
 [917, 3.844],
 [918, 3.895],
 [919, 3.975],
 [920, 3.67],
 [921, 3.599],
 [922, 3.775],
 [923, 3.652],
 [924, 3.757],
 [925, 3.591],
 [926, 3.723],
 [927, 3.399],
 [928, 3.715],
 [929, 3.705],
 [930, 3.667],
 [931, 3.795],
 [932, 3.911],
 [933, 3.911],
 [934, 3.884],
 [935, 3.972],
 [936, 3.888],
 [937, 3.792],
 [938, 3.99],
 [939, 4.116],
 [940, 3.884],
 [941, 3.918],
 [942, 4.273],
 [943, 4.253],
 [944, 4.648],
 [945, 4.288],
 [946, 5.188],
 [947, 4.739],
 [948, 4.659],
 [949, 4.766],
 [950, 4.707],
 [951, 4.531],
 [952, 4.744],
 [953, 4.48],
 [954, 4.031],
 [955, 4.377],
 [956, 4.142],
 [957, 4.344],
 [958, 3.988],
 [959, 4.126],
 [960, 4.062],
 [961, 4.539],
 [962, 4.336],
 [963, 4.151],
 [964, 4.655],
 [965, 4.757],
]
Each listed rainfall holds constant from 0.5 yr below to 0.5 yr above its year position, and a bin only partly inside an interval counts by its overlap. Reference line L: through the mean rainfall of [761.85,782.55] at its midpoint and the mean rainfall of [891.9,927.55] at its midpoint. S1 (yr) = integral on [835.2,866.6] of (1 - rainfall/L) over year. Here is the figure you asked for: 5.5 yr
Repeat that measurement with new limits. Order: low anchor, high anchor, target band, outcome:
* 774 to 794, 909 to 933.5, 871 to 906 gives -2.5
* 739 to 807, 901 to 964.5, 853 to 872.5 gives 3.6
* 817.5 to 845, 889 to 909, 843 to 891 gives 5.4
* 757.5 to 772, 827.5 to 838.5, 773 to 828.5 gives 8.3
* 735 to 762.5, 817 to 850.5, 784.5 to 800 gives 3.3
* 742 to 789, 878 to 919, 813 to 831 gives 1.7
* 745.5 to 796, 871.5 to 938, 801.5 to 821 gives 2.5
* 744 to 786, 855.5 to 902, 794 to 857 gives 7.5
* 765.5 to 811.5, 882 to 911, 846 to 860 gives 3.0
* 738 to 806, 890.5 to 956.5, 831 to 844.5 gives 1.6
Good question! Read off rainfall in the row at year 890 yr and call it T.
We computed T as 3.908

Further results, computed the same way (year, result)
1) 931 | 3.795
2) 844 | 3.244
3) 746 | 4.407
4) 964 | 4.655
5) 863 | 3.269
